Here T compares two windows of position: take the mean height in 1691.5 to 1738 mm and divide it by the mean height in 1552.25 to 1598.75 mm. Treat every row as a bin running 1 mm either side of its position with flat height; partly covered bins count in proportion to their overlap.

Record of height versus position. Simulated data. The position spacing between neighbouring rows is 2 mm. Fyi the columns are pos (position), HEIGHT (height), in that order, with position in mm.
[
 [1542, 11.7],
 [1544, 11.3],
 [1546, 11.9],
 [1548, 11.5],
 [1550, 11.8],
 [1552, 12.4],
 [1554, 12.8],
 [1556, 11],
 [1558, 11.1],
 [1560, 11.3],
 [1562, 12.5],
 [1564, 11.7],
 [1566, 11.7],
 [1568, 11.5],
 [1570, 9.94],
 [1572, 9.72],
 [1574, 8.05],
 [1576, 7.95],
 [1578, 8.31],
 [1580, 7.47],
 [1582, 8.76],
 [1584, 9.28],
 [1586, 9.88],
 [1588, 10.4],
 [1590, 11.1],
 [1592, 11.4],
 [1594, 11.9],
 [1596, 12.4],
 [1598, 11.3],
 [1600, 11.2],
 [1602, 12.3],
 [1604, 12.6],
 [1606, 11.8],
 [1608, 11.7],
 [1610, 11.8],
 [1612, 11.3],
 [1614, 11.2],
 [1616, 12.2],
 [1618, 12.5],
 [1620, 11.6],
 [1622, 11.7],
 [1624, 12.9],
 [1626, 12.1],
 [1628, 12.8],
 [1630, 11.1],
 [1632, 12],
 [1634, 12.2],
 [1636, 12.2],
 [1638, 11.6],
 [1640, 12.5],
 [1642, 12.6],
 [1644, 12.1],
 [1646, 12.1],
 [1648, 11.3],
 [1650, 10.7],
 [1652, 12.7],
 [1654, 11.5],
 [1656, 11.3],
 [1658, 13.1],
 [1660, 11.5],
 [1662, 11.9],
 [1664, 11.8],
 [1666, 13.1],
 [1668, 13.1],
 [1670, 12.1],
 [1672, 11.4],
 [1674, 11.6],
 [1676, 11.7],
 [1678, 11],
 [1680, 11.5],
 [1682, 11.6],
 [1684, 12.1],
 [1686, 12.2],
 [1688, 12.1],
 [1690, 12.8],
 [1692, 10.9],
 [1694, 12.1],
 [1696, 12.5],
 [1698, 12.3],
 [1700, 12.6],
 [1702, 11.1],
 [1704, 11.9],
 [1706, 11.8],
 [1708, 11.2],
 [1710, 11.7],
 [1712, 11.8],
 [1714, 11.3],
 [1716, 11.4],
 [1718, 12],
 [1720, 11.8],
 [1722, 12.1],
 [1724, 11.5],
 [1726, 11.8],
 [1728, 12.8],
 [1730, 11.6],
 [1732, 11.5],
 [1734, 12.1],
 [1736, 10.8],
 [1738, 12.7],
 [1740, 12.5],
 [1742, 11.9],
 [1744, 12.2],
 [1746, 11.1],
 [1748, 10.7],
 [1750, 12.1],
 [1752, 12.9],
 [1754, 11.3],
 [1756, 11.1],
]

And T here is 1.12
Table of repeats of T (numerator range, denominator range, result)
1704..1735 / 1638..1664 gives 0.99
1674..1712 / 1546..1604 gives 1.10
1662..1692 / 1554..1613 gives 1.11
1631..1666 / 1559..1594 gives 1.19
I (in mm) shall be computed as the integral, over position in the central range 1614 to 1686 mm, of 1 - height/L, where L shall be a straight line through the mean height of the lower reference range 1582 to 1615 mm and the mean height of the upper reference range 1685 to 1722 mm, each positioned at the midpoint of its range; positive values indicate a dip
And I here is -2.55 mm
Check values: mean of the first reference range 11.3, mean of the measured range 12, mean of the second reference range 11.9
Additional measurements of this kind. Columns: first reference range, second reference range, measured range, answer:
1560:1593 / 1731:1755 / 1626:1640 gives -1.8 mm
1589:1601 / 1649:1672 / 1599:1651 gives -0.7 mm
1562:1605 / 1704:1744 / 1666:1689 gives -1.1 mm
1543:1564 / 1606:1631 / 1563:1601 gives 5.2 mm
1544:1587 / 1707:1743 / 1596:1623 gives -2.3 mm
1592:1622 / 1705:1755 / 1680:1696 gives -0.2 mm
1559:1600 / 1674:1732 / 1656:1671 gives -1.3 mm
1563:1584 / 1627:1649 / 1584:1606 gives -2.1 mm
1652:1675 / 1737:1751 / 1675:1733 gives 0.8 mm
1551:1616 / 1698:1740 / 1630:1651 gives -1.2 mm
